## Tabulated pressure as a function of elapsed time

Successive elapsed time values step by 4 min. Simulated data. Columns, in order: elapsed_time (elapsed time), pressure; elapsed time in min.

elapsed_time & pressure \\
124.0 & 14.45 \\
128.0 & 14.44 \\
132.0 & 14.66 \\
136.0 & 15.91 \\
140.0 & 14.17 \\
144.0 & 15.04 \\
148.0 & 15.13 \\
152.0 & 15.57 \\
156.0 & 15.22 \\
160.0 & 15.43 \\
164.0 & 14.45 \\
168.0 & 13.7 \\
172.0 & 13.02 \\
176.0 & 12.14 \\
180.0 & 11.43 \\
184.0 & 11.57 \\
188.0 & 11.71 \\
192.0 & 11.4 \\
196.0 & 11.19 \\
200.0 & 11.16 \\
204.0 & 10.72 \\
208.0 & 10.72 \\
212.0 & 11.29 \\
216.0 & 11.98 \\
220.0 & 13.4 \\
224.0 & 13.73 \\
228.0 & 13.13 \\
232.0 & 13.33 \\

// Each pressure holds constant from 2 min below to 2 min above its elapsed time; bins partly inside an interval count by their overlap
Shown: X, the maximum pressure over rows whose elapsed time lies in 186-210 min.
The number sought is 11.71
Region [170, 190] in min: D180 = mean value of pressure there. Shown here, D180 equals 12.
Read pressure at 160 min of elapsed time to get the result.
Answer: 15.43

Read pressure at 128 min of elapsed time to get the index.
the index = 14.44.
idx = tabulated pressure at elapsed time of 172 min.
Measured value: 13.02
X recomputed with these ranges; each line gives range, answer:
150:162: 15.57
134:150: 15.91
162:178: 14.45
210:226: 13.73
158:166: 15.43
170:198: 13.02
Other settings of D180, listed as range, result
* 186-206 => 11.2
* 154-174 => 14.4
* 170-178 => 12.6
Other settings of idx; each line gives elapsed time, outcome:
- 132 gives 14.66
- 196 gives 11.19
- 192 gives 11.4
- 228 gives 13.13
